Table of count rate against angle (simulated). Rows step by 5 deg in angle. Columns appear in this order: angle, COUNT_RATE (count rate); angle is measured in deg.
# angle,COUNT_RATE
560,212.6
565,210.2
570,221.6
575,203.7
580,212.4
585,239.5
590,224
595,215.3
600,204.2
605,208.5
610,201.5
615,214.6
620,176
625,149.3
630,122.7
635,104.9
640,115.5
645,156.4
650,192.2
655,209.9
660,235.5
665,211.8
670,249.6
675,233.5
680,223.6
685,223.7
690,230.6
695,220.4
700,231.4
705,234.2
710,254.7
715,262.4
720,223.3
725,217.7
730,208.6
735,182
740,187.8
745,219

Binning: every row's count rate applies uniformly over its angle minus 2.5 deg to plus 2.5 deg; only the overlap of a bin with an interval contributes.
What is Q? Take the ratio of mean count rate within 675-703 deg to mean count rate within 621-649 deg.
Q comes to 1.67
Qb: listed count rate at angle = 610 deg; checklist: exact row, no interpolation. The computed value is 201.5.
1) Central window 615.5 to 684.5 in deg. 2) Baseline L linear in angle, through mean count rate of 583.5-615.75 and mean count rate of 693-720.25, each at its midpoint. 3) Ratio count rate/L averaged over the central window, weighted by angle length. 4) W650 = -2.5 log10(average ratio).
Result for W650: 0.22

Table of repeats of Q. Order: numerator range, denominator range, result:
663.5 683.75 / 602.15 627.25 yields 1.21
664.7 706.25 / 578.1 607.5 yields 1.06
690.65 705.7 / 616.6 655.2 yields 1.51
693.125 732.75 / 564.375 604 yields 1.07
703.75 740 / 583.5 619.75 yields 1.05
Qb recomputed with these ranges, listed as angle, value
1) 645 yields 156.4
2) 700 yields 231.4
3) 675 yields 233.5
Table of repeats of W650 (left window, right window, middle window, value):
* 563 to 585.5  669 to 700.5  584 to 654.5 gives 0.22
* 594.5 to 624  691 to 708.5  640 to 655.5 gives 0.23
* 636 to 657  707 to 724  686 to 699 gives -0.05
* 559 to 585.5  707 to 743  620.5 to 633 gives 0.47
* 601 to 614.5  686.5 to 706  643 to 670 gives 0.06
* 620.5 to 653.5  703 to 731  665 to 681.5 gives -0.25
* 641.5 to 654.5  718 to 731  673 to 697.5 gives -0.16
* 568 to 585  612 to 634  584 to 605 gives -0.12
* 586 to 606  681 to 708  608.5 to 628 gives 0.19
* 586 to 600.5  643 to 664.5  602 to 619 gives 0.04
